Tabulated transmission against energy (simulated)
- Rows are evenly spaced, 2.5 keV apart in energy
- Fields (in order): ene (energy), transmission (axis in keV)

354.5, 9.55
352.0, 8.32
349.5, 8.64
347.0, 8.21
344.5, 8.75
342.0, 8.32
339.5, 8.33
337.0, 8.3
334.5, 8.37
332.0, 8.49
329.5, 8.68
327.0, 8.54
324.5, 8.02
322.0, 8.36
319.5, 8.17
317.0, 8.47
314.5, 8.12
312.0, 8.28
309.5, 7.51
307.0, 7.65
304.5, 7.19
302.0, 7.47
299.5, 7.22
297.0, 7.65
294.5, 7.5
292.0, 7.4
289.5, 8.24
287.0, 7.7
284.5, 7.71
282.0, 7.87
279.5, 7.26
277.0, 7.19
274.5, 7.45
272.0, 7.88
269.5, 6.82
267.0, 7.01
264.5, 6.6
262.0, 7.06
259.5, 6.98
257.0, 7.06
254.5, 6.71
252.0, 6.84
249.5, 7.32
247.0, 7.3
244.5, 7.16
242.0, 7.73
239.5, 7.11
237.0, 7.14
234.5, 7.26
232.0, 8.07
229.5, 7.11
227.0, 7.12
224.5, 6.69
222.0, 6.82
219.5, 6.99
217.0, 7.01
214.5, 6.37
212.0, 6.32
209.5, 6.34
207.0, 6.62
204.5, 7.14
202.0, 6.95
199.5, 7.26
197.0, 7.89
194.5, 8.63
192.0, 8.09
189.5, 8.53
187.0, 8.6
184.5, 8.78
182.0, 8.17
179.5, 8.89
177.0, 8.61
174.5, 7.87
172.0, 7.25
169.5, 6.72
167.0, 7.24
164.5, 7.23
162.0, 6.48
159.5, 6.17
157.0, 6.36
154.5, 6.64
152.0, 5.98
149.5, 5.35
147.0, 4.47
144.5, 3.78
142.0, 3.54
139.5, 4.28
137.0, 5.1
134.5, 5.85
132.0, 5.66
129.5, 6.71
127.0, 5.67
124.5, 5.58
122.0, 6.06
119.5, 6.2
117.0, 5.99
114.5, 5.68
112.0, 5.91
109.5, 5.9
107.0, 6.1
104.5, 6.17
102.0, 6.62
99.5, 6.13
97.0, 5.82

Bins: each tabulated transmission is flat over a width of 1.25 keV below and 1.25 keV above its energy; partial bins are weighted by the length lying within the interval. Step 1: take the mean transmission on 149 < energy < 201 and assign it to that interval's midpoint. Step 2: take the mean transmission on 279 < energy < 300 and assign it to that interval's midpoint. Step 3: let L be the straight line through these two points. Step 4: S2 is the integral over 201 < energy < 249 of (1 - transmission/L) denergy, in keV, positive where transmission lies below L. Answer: 3.4 keV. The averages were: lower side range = 7.49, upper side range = 7.64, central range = 7.02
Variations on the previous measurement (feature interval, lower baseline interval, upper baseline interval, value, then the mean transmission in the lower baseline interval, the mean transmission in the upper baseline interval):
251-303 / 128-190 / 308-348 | 3.1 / 6.54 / 8.3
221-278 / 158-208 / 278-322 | 4.1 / 7.65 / 7.74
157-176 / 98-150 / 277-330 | -2.7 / 5.56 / 7.83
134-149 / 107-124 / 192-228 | 4.2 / 5.95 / 7.05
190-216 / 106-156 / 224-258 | -2.3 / 5.52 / 7.2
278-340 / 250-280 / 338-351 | -0.8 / 7.07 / 8.44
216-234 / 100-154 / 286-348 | -0.7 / 5.58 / 8.04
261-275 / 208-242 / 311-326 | 0.8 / 6.98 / 8.24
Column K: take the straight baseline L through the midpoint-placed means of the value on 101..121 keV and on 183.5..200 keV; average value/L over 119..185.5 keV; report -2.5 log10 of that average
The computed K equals 0.15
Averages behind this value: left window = 6.06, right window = 8.29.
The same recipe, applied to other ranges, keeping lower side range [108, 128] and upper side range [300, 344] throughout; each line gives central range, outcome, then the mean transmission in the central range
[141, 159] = 0.19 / 5.22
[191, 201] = -0.18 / 7.94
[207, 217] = 0.07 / 6.46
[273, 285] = 0.02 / 7.49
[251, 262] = 0.07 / 6.92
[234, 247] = -0.01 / 7.28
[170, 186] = -0.24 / 8.19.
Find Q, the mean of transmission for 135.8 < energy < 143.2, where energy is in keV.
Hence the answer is 4.31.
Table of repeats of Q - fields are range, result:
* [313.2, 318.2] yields 8.29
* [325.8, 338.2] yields 8.48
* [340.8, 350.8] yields 8.48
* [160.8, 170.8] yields 6.92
